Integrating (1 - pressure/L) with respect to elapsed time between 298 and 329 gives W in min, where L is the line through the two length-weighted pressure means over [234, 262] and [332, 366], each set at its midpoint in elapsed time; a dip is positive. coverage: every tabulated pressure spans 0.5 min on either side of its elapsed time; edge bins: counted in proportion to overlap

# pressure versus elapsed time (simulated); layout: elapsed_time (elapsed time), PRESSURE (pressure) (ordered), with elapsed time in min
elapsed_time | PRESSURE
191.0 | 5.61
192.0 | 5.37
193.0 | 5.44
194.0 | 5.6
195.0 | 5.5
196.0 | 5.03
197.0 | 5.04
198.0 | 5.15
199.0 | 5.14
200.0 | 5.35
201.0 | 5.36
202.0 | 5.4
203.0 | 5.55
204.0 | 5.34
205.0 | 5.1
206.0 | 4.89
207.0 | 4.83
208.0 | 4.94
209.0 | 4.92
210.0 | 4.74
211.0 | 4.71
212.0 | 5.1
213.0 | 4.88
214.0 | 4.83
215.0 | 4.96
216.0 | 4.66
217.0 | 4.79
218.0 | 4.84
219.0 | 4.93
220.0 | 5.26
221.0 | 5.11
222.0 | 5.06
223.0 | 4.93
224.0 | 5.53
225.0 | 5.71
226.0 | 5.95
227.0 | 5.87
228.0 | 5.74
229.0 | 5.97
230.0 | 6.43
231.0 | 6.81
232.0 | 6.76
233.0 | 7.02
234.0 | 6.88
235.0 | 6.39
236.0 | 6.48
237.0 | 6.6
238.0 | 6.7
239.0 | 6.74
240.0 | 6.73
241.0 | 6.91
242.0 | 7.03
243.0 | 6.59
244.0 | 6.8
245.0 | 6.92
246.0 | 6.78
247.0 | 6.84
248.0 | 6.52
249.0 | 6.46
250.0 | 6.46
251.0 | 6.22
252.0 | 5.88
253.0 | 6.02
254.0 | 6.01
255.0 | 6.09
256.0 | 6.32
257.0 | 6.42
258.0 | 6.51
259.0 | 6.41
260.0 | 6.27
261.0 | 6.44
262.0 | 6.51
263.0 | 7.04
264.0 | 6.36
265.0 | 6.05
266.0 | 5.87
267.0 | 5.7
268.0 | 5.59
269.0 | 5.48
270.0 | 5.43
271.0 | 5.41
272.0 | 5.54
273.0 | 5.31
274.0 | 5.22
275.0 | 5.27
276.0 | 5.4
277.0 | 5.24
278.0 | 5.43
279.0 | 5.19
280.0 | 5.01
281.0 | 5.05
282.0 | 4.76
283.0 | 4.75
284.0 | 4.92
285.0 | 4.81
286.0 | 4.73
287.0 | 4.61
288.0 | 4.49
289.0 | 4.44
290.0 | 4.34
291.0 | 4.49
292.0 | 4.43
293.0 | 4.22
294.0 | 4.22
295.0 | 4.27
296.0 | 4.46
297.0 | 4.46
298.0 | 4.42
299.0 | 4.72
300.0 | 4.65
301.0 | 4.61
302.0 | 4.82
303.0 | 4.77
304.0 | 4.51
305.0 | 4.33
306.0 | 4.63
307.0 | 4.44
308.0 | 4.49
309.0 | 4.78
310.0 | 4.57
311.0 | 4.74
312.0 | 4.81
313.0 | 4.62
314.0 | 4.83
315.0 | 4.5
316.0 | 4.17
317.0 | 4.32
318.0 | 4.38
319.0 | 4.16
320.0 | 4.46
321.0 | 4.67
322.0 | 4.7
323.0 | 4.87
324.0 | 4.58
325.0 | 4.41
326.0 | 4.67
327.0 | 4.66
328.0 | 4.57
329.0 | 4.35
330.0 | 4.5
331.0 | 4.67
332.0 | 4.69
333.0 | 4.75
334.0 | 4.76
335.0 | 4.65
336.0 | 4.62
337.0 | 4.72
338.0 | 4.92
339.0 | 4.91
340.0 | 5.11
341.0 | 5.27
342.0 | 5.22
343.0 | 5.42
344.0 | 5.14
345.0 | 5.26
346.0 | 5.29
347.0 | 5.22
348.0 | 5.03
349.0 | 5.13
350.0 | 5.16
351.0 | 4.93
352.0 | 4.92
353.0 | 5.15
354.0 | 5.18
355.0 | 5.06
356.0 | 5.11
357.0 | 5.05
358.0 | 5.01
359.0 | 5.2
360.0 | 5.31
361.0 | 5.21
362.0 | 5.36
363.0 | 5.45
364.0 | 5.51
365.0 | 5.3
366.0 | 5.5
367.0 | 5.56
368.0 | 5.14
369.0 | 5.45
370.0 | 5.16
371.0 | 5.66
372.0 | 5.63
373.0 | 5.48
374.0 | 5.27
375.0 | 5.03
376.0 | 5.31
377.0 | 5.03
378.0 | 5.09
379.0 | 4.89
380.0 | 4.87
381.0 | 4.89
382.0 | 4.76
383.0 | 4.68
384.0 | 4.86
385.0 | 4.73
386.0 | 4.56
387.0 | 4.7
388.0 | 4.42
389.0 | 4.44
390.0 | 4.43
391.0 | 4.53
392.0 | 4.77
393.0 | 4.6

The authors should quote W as 5.64 min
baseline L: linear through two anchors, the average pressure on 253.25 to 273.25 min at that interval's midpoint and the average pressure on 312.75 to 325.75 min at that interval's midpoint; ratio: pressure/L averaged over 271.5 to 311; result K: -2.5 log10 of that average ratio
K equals 0.12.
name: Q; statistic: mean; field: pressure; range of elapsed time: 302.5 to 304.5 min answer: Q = 4.64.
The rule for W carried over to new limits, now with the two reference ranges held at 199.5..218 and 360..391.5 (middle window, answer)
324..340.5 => 1.2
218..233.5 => -2.3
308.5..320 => 1.2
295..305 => 0.9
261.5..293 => -1.3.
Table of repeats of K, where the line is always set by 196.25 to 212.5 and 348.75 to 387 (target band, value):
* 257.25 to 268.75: -0.22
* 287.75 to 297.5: 0.17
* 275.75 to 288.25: 0.04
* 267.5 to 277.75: -0.06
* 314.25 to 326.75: 0.14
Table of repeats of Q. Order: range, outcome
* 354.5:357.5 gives 5.07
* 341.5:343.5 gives 5.32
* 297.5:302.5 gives 4.64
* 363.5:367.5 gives 5.47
